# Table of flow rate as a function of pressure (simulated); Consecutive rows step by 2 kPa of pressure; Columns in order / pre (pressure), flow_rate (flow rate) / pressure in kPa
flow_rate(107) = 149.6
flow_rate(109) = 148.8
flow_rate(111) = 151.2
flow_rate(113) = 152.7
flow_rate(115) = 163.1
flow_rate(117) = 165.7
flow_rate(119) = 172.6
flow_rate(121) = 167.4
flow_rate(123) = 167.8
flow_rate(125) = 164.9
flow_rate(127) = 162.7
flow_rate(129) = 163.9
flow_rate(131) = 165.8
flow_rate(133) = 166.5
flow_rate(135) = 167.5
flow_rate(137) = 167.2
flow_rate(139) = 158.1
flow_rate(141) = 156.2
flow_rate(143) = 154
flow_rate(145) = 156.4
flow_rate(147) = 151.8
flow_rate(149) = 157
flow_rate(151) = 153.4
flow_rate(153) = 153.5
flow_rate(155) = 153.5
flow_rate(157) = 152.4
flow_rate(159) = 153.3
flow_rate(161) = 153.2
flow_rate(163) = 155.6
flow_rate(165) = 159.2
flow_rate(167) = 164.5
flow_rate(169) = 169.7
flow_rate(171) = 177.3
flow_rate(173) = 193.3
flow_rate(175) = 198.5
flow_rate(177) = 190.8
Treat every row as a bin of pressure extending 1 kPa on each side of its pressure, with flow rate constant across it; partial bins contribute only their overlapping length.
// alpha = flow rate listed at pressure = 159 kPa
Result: 153.3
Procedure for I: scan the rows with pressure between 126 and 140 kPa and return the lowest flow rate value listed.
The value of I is 158.1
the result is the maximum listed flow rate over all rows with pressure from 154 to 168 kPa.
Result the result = 164.5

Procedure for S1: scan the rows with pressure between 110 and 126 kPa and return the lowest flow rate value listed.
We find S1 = 151.2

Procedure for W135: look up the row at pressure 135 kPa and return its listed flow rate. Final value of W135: 167.5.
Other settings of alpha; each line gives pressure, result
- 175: 198.5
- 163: 155.6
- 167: 164.5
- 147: 151.8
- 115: 163.1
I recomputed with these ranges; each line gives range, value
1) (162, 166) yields 155.6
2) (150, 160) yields 152.4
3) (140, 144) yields 154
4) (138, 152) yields 151.8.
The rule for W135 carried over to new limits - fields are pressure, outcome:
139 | 158.1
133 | 166.5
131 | 165.8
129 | 163.9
